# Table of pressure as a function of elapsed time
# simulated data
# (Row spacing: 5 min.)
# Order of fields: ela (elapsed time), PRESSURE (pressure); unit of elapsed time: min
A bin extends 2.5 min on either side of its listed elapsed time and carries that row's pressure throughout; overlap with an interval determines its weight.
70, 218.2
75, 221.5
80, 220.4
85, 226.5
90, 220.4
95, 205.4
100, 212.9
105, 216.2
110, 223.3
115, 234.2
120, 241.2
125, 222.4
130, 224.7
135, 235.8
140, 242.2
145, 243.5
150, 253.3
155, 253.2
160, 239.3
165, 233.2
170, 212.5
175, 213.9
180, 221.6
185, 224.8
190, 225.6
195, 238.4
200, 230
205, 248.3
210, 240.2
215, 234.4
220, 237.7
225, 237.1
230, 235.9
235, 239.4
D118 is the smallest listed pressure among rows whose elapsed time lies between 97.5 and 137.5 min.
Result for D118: 212.9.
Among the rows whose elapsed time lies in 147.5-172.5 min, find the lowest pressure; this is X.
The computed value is 212.5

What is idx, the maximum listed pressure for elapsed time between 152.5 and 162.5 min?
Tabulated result 253.2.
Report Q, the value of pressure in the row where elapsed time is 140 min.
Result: 242.2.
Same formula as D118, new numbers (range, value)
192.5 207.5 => 230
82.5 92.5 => 220.4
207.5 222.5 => 234.4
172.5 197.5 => 213.9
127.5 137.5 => 224.7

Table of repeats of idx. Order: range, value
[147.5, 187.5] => 253.3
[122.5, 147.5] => 243.5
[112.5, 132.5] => 241.2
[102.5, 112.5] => 223.3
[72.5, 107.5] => 226.5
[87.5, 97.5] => 220.4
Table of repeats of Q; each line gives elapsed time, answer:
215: 234.4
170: 212.5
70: 218.2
